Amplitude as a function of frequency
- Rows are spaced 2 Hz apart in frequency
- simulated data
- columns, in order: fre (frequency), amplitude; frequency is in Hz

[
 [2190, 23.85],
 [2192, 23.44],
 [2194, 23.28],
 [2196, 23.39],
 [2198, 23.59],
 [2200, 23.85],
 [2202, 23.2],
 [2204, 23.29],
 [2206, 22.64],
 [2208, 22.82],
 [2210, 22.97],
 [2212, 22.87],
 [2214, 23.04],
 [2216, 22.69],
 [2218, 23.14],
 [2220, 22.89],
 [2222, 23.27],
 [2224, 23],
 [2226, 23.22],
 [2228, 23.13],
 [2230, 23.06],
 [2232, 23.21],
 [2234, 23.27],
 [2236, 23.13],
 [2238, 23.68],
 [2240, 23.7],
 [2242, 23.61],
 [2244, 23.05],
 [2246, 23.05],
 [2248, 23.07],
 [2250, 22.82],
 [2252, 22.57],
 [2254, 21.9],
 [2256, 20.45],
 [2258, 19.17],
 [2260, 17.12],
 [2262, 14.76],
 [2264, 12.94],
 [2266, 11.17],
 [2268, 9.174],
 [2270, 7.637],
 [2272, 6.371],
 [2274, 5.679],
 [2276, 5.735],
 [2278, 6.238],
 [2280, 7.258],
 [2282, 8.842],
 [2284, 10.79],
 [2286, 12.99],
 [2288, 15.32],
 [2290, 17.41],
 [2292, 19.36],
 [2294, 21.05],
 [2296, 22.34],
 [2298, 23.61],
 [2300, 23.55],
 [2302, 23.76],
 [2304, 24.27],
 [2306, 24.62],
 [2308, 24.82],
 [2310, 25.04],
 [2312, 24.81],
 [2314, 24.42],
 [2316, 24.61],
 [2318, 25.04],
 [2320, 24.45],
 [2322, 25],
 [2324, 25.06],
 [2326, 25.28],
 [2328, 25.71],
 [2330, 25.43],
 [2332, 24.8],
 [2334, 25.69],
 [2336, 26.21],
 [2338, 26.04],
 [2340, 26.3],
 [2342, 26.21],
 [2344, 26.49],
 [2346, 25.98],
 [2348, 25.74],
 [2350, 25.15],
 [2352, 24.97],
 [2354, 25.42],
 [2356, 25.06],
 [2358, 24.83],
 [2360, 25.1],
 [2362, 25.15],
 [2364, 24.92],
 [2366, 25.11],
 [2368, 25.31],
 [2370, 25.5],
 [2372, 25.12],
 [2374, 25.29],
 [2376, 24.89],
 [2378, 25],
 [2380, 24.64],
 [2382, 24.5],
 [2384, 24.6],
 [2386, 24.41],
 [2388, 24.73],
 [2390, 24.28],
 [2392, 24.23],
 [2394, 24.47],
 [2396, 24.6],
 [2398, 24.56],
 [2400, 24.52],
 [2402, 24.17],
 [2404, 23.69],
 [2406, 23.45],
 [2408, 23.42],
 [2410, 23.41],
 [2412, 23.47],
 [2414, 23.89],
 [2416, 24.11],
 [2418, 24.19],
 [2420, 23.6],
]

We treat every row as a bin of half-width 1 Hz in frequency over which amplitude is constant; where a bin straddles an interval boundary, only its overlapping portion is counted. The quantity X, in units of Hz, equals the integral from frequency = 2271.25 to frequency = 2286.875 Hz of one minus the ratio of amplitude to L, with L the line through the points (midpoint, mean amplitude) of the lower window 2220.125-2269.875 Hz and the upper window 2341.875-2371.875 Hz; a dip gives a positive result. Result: 10.0 Hz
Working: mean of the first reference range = 20.5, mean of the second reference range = 25.4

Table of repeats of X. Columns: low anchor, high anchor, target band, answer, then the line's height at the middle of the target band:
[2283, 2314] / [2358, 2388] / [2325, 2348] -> -2.8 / 23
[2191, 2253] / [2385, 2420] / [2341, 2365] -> -1.6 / 23.8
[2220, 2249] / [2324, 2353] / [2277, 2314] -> 8.9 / 24.7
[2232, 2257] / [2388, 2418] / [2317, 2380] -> -4.6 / 23.6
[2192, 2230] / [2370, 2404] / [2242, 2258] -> 0.8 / 23.5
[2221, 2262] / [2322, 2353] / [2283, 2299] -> 4.1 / 24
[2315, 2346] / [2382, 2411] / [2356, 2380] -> -0.3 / 24.8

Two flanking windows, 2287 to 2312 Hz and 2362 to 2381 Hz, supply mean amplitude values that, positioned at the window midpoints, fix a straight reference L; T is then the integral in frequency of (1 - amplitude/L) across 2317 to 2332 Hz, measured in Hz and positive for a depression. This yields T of -1.23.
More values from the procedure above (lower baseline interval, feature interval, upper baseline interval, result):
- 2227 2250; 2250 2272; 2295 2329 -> 7.5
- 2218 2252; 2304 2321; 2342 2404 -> -0.4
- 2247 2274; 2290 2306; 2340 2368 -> -2.2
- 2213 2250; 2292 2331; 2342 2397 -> 0.0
